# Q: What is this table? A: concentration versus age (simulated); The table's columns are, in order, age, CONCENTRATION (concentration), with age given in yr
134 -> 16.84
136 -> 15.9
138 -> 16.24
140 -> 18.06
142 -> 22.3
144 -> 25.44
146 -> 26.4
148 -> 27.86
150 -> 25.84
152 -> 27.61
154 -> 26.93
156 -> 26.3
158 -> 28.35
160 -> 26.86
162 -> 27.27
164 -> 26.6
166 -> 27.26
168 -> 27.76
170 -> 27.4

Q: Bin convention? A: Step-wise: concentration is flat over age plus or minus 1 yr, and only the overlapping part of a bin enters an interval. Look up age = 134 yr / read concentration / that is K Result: 16.84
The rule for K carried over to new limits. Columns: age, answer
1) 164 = 26.6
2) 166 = 27.26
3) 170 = 27.4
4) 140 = 18.06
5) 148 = 27.86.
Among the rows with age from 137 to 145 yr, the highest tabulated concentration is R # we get 25.44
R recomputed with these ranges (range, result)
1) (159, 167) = 27.27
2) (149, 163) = 28.35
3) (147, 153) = 27.86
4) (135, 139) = 16.24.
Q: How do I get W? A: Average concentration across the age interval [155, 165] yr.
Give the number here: 27.1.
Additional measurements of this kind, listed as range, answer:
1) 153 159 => 27.2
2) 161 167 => 27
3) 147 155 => 27.1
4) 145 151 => 26.7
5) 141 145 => 23.9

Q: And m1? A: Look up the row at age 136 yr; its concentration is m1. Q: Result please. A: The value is 15.9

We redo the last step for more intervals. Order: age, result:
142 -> 22.3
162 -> 27.27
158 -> 28.35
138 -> 16.24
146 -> 26.4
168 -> 27.76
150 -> 25.84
